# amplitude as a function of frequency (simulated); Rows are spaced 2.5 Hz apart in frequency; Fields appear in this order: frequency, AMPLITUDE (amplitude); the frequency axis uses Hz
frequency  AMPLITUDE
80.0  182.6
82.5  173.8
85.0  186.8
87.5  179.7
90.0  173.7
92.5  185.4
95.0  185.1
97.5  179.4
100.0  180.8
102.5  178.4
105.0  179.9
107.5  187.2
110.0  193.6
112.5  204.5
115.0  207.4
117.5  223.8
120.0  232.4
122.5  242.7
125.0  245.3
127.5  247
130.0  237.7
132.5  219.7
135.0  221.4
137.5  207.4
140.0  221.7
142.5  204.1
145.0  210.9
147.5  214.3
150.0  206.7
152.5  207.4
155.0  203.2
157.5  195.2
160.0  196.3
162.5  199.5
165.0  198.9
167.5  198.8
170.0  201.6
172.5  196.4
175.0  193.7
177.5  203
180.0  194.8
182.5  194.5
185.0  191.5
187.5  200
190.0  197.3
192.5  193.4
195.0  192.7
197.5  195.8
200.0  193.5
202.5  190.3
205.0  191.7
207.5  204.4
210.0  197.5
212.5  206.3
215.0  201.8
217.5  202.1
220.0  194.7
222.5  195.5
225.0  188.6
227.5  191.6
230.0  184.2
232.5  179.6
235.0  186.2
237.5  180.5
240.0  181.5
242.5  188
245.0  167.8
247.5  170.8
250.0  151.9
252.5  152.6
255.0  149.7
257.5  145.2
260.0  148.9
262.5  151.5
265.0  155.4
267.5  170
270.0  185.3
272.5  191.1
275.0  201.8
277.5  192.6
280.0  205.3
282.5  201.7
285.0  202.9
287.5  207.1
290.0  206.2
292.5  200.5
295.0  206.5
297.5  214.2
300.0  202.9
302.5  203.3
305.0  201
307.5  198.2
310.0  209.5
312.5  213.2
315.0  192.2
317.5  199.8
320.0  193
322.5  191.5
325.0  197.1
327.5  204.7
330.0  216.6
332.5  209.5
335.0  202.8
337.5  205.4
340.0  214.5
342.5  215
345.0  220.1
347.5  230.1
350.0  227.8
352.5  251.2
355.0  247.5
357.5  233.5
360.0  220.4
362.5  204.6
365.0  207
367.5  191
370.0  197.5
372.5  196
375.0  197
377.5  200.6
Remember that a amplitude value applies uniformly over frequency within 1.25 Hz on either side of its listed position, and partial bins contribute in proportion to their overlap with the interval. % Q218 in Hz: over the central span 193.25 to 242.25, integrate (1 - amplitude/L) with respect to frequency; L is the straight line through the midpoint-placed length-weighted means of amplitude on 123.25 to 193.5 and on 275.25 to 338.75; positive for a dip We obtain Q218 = 3.2 Hz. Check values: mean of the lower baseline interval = 208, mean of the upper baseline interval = 203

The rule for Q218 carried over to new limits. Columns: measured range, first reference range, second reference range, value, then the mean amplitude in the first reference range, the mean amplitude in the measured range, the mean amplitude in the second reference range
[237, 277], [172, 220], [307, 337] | 6.24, 197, 168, 203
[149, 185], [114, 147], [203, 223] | 2.42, 225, 199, 199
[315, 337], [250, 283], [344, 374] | 0.06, 172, 201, 219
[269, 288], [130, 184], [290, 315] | 0.61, 205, 198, 205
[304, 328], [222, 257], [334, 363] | 1.04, 175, 200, 223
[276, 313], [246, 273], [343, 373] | -4.69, 160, 204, 219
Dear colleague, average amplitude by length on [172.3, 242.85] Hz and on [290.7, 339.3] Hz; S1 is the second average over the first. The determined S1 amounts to 1.1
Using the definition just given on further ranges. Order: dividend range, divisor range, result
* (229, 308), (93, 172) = 0.89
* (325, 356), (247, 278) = 1.32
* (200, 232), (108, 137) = 0.87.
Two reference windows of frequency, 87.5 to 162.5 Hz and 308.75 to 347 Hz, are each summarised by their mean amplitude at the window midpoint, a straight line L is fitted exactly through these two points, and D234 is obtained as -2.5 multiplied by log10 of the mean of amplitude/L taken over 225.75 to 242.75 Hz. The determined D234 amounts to 0.12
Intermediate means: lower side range 206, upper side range 206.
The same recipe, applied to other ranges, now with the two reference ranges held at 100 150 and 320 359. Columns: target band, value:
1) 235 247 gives 0.20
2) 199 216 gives 0.09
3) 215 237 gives 0.13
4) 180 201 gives 0.11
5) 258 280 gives 0.23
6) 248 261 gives 0.39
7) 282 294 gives 0.06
